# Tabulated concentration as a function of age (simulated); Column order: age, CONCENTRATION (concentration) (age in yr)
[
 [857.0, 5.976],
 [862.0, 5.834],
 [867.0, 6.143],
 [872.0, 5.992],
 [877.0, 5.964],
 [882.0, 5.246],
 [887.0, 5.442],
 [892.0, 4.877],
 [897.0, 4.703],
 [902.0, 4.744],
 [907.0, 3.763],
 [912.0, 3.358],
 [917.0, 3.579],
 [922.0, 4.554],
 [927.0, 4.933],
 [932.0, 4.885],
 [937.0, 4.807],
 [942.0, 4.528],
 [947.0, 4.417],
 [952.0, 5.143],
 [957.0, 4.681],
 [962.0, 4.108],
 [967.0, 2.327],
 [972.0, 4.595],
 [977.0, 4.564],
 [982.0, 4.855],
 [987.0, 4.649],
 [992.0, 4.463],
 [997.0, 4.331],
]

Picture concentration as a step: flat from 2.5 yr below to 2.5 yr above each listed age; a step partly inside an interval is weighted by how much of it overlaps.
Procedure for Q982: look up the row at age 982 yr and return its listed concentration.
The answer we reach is 4.855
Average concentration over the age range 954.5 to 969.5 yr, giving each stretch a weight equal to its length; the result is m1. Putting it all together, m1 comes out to 3.71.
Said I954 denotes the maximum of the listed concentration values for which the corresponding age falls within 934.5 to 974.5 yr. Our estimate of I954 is 5.143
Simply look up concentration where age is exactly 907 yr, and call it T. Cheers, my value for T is 3.763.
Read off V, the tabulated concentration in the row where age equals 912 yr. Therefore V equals 3.358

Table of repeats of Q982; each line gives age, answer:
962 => 4.108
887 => 5.442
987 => 4.649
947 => 4.417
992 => 4.463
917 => 3.579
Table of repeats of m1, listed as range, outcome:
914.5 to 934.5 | 4.49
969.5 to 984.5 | 4.67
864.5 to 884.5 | 5.84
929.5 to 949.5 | 4.66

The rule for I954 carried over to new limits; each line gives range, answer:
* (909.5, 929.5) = 4.933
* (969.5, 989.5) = 4.855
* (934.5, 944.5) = 4.807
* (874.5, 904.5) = 5.964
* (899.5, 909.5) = 4.744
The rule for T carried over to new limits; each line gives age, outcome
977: 4.564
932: 4.885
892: 4.877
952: 5.143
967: 2.327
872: 5.992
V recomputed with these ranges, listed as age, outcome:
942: 4.528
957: 4.681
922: 4.554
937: 4.807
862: 5.834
